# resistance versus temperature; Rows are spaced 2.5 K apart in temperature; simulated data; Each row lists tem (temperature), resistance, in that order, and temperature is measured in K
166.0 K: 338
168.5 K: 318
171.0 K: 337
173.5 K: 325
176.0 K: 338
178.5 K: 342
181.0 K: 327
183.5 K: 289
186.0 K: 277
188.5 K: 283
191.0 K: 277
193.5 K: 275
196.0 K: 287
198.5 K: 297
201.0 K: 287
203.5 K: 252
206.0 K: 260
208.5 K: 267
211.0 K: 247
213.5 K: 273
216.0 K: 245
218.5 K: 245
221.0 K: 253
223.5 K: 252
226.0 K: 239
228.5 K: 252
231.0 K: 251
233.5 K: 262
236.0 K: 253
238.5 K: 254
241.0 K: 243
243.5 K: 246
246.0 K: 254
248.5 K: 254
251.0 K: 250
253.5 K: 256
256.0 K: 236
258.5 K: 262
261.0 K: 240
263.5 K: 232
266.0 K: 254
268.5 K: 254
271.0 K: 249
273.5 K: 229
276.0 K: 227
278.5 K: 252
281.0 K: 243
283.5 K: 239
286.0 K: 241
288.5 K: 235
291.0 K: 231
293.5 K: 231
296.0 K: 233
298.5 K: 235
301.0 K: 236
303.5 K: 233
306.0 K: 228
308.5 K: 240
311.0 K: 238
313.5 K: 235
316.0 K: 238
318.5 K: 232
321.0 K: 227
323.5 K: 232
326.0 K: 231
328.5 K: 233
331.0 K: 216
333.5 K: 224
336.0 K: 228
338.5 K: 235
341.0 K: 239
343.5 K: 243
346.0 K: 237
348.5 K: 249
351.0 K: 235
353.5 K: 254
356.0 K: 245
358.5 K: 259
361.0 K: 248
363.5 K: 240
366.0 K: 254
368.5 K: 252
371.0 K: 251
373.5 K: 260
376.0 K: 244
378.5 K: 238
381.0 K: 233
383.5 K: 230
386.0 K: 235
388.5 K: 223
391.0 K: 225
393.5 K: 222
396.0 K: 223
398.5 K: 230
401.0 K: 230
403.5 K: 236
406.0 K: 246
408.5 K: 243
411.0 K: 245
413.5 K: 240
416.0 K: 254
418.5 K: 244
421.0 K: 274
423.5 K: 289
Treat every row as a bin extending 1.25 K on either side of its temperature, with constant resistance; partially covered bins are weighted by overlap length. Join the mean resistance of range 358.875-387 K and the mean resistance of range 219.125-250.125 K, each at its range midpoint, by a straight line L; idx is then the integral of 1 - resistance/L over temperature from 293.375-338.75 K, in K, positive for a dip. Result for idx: 2.8 K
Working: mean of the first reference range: 251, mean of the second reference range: 245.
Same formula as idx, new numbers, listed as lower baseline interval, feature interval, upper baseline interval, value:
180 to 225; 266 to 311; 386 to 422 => 3.4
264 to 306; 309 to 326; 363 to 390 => 0.4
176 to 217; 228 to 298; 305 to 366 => 4.3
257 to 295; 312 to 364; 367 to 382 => 1.6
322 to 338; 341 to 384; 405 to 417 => -2.0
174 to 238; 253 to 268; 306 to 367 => 0.7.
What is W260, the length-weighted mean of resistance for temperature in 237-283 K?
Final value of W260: 246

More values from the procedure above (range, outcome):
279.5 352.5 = 235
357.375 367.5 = 250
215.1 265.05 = 249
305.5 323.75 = 234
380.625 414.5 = 233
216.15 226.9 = 247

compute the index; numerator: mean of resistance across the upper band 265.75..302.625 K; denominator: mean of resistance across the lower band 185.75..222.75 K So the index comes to 0.89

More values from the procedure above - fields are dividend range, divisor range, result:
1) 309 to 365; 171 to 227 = 0.85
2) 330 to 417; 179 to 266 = 0.91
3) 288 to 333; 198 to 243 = 0.91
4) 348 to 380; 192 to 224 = 0.94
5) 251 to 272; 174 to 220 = 0.88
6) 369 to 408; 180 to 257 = 0.90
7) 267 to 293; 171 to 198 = 0.79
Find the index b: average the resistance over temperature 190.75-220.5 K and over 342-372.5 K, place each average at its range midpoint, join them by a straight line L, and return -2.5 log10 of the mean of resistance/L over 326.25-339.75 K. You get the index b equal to 0.10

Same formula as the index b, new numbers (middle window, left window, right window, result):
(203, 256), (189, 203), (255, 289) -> 0.05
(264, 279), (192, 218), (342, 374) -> 0.07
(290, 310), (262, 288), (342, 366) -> 0.04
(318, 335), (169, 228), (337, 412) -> 0.11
